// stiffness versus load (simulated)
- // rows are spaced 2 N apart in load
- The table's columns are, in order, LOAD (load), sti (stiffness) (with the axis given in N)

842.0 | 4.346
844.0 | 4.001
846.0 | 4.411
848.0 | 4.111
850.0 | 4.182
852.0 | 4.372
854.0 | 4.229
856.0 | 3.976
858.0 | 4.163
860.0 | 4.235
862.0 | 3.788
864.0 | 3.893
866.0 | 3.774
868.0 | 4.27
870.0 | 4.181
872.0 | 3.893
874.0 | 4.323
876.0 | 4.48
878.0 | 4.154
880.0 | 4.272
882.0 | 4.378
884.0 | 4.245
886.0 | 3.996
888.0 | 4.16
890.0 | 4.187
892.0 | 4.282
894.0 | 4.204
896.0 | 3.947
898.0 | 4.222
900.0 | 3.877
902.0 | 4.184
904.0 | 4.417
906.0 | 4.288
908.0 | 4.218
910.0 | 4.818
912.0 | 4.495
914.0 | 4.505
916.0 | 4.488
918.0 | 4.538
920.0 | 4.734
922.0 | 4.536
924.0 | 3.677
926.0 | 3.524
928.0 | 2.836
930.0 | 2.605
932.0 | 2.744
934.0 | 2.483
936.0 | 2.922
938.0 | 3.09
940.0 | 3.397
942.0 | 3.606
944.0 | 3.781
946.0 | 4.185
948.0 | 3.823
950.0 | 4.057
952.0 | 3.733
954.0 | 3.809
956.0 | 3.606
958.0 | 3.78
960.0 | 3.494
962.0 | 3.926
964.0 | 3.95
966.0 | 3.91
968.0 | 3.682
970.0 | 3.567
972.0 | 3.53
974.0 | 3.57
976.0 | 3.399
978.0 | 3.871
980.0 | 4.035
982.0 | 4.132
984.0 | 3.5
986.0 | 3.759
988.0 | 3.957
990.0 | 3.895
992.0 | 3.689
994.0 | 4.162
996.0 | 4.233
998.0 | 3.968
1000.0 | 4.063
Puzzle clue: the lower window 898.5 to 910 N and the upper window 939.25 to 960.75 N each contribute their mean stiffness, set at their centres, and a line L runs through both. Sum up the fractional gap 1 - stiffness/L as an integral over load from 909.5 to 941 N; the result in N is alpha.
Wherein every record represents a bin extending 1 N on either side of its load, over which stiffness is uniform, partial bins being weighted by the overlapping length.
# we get 2.7 N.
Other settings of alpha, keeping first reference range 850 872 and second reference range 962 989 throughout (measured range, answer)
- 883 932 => -1.74 N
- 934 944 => 1.65 N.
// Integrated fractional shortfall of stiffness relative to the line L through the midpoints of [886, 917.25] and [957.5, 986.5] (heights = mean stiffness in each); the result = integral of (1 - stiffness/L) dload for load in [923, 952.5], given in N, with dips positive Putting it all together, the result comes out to 4.7 N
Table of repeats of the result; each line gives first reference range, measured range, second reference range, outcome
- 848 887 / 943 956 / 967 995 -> -0.01 N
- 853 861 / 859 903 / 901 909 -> 0.83 N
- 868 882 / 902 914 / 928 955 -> -1.96 N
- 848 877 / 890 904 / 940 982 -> -0.51 N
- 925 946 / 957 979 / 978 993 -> -0.58 N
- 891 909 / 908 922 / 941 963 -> -1.70 N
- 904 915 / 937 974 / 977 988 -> 3.36 N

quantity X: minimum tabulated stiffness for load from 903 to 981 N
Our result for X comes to 2.483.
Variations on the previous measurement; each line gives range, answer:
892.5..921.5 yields 3.877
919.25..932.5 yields 2.605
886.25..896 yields 3.947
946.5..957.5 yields 3.606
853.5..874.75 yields 3.774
